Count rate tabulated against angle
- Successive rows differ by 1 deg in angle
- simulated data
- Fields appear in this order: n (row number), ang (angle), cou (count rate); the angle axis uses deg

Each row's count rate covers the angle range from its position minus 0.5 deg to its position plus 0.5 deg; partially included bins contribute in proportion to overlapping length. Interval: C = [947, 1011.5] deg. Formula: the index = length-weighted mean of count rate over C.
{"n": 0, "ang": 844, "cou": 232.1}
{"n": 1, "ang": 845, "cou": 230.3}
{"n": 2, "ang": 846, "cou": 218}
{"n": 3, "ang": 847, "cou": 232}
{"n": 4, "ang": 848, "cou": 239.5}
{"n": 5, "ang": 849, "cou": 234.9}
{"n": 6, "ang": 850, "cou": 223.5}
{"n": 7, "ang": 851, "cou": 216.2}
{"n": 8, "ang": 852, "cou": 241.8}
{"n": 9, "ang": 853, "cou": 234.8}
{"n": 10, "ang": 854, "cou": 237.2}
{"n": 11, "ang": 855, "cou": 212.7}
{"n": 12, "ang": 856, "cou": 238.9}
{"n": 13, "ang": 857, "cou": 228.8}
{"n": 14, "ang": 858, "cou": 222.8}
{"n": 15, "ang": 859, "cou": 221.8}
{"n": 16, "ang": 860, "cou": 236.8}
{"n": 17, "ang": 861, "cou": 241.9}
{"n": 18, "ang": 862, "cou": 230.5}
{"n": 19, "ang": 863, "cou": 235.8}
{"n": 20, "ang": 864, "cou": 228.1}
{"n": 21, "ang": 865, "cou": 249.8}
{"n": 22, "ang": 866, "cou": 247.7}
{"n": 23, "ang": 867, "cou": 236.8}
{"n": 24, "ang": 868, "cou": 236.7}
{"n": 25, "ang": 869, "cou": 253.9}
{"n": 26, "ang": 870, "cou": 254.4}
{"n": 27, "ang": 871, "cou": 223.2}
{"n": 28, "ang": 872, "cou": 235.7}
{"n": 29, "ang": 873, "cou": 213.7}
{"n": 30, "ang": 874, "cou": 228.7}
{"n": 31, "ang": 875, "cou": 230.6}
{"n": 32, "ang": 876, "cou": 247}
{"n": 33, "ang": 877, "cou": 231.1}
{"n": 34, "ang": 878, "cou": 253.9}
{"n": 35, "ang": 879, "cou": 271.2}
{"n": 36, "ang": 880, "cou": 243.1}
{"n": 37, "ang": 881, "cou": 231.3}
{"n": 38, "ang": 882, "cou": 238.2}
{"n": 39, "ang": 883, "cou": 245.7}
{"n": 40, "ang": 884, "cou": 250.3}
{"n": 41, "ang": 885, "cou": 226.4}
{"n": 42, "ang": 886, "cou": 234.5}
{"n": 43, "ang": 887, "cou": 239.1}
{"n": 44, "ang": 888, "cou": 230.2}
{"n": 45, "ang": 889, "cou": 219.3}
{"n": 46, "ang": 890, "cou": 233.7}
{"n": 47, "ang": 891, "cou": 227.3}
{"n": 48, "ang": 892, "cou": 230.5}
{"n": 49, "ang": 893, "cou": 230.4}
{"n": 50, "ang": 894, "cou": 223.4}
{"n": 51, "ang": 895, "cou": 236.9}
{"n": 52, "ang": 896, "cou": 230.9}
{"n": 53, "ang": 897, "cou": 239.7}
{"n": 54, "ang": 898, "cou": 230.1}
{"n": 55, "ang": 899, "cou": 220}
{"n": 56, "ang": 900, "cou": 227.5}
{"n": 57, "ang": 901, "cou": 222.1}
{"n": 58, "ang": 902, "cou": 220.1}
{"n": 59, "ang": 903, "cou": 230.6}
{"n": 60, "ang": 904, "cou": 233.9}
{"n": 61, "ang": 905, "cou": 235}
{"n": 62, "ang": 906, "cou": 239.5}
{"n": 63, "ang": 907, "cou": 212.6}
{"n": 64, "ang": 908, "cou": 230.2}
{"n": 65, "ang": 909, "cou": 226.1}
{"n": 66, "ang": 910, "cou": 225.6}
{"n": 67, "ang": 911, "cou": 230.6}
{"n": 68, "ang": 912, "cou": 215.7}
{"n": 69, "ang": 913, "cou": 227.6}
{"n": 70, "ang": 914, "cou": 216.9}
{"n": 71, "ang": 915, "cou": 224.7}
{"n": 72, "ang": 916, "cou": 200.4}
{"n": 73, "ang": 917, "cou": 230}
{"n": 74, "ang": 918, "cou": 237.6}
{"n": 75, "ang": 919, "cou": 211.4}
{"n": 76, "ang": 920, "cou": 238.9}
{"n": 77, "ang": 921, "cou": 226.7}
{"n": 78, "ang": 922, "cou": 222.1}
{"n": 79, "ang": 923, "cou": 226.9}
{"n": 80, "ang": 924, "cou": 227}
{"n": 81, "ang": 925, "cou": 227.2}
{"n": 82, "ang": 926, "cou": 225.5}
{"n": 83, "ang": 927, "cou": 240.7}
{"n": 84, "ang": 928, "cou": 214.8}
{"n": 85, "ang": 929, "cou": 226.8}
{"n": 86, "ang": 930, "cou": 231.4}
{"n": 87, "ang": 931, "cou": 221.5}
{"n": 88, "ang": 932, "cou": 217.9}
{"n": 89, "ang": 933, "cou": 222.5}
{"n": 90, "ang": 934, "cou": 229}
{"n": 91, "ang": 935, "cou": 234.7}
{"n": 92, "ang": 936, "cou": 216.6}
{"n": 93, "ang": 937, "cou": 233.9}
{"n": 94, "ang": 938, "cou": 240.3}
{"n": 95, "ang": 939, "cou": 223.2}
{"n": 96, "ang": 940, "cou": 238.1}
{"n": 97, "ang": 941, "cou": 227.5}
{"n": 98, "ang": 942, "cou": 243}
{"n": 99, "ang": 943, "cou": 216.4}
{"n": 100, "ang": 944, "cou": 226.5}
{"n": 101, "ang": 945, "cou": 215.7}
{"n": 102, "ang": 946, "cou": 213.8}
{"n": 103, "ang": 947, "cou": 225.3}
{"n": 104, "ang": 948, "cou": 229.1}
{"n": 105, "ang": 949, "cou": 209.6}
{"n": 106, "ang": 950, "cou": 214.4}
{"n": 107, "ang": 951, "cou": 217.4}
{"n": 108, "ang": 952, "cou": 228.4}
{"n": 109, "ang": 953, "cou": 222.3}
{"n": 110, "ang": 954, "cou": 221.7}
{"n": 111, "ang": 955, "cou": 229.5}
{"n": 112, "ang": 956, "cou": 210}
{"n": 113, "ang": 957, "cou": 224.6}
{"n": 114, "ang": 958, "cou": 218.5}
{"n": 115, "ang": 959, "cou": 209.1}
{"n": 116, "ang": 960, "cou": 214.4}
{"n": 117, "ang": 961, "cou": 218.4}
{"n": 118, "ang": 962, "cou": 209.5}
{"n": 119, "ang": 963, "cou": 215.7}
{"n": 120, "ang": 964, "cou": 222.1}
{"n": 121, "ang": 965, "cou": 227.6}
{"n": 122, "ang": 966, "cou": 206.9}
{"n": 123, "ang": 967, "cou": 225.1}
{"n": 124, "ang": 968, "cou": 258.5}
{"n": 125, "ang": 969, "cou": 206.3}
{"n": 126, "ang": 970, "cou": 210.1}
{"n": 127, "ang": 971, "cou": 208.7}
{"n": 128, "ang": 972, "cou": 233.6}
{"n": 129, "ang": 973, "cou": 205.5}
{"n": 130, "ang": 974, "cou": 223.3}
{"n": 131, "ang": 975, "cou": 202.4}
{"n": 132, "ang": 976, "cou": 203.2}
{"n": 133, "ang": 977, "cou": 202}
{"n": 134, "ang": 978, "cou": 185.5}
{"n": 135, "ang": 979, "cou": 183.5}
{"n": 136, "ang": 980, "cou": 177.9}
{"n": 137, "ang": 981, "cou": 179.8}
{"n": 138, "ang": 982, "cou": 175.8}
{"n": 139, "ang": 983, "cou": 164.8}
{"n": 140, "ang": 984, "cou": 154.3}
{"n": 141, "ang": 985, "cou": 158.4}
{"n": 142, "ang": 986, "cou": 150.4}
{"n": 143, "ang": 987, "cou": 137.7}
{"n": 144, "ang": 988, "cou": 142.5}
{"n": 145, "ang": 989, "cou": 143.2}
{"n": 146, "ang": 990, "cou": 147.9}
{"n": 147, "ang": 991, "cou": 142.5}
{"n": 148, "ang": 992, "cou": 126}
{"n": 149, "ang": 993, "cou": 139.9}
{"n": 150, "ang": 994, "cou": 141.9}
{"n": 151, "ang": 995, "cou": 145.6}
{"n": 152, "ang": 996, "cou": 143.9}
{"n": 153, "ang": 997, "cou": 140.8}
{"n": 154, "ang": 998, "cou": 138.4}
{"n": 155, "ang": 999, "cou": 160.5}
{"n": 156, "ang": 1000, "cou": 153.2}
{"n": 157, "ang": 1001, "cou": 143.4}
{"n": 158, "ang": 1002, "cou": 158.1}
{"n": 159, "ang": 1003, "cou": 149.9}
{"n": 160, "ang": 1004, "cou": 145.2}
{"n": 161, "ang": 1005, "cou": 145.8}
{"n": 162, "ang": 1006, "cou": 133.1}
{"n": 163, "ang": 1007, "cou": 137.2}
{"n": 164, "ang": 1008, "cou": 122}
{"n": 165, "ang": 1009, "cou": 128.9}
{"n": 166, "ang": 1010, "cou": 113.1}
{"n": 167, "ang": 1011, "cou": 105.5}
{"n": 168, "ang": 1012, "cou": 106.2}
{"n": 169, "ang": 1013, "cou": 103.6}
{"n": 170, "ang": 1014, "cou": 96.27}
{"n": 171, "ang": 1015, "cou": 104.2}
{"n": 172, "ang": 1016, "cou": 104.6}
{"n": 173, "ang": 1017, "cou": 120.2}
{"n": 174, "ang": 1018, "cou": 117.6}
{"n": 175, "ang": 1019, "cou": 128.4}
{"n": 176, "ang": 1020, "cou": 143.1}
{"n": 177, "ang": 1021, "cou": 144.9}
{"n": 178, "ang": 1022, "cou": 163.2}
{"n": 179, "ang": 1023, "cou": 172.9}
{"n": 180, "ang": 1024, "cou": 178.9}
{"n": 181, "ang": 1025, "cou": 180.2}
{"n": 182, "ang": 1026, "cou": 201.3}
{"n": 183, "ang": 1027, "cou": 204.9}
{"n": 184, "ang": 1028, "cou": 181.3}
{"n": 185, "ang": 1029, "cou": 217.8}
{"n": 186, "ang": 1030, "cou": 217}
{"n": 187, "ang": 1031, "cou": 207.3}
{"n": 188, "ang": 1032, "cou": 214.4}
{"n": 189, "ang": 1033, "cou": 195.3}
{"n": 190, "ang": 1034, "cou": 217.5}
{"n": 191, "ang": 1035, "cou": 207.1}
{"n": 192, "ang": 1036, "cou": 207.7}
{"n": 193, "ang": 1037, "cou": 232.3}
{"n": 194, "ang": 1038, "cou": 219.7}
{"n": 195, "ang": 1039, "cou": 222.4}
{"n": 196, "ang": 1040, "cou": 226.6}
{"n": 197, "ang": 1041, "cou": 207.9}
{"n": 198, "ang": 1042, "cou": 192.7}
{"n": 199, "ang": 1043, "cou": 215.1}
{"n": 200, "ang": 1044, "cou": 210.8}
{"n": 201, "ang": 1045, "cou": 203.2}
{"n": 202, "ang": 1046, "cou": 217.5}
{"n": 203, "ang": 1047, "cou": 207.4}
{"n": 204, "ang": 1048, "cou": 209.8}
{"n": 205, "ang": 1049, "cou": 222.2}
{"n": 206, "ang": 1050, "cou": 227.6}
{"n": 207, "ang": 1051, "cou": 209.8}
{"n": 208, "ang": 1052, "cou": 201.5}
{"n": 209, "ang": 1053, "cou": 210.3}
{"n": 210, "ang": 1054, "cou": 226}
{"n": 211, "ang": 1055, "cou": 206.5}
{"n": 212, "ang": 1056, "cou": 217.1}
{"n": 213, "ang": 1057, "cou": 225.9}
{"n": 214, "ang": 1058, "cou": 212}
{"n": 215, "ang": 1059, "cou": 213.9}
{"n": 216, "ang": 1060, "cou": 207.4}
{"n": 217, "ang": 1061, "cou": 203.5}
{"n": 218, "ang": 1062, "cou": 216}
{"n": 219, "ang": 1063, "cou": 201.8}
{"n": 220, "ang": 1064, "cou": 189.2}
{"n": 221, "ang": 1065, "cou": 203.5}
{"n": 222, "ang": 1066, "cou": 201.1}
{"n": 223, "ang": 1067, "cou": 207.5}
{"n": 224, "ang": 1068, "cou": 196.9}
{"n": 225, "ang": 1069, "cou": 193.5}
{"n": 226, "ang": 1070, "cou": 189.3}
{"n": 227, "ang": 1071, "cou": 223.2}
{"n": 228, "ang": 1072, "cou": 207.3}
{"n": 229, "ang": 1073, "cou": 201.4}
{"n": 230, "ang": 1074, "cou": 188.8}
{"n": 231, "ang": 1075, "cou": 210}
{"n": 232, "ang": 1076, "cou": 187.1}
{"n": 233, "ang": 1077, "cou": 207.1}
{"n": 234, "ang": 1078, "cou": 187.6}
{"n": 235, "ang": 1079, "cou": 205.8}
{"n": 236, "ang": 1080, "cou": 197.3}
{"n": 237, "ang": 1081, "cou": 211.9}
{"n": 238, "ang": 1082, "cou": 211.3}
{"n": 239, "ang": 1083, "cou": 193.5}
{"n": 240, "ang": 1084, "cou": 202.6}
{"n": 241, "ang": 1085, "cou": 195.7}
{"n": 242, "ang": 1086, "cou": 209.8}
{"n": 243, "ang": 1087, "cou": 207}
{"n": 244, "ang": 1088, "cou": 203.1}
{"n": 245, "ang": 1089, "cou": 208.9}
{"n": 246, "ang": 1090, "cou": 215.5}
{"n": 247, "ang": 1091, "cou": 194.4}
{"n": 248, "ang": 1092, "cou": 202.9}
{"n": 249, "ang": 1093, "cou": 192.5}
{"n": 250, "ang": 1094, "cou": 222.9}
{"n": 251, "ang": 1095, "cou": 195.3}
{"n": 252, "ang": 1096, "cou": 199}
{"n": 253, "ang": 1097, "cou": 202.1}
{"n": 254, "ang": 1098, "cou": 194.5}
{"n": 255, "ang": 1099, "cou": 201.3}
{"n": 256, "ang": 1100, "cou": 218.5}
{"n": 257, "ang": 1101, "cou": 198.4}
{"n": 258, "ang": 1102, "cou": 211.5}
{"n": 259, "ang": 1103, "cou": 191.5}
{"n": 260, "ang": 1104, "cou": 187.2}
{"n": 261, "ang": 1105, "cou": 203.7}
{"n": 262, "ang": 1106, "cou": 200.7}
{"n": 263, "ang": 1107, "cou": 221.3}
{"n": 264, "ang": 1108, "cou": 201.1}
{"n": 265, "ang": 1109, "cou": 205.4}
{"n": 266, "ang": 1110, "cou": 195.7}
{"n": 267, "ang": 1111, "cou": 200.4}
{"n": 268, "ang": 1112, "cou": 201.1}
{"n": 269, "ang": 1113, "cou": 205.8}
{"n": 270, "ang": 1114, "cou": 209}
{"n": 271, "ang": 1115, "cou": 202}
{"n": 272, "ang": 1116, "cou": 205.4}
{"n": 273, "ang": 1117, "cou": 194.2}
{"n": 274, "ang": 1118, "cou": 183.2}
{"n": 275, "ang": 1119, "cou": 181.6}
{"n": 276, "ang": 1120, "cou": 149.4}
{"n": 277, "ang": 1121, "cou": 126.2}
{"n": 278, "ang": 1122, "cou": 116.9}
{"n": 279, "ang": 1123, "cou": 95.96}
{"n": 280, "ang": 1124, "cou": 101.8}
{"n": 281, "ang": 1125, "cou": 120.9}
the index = 181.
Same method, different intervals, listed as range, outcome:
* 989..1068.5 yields 177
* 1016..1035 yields 177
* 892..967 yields 225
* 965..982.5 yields 206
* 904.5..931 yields 226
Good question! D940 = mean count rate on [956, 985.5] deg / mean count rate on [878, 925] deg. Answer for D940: 0.9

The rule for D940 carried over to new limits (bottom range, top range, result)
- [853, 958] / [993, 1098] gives 0.81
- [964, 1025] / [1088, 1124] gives 1.20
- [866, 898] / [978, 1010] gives 0.63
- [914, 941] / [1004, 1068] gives 0.81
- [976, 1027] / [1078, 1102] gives 1.39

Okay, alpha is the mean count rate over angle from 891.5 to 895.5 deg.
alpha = 230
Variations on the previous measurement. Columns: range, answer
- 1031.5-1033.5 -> 205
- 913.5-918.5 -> 222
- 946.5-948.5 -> 227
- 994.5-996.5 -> 145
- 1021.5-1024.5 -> 172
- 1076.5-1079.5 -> 200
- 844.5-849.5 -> 231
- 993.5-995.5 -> 144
